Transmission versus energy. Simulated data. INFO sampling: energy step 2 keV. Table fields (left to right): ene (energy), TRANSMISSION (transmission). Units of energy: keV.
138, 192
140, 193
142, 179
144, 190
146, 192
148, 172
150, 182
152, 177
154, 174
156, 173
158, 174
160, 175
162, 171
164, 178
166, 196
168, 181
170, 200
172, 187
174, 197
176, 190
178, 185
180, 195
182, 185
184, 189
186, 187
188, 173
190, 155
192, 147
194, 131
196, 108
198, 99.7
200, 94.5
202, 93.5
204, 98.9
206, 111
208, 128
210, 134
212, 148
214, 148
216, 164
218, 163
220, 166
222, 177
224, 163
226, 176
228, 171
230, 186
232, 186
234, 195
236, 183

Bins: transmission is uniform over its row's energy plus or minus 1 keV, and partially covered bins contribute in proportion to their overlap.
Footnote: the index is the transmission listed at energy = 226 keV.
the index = 176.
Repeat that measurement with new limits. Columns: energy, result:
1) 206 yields 111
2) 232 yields 186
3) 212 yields 148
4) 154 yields 174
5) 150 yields 182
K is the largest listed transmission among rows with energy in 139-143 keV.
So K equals 193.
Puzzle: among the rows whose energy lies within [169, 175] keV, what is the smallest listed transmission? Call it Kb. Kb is 187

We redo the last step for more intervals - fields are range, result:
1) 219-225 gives 163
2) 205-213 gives 111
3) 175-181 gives 185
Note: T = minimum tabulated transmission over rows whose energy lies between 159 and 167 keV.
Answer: 171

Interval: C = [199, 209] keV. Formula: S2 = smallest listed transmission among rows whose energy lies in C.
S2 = 93.5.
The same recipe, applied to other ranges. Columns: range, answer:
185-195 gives 131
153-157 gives 173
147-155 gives 172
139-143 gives 179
